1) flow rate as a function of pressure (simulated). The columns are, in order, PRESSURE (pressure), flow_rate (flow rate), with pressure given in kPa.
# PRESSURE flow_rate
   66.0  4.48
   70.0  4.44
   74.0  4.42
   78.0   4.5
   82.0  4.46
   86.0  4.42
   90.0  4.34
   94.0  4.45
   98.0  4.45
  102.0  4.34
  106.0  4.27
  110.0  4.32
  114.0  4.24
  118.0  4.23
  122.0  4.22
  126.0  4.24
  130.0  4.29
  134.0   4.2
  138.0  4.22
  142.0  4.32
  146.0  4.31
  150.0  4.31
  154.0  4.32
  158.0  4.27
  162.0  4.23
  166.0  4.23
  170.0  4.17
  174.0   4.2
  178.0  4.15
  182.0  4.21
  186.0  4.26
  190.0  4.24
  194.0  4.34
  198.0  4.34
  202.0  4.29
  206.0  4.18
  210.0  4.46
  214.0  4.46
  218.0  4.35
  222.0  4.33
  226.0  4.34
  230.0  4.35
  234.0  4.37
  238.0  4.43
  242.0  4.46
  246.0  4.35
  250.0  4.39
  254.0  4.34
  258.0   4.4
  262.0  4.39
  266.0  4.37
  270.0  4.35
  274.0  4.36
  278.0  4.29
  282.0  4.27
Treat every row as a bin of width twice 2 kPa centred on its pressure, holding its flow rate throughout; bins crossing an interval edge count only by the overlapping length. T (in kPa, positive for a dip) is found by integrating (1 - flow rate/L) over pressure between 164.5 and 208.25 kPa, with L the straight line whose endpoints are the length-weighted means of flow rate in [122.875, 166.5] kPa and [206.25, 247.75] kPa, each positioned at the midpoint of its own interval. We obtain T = 0.9 kPa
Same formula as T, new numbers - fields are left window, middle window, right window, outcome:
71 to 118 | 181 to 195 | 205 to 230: 0.3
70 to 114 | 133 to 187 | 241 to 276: 1.8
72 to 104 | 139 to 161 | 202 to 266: 0.5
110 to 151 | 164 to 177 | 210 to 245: 0.4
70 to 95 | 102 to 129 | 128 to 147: 0.4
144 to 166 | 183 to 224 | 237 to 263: 0.2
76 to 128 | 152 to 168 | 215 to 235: 0.3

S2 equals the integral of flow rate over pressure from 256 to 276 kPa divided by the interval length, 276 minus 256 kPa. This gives 4.37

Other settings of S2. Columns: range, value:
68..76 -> 4.43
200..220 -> 4.35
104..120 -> 4.27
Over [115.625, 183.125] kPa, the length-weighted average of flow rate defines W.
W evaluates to 4.24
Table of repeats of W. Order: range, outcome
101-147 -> 4.26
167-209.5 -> 4.25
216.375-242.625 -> 4.37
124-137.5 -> 4.24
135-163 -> 4.28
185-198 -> 4.29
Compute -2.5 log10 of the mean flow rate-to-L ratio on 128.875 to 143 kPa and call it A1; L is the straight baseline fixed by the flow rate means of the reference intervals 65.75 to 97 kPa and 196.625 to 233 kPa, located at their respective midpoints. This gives 0.037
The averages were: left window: 4.44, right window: 4.35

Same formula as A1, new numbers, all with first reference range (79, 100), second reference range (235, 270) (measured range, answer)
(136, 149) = 0.03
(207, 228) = 0.00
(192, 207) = 0.03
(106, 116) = 0.04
